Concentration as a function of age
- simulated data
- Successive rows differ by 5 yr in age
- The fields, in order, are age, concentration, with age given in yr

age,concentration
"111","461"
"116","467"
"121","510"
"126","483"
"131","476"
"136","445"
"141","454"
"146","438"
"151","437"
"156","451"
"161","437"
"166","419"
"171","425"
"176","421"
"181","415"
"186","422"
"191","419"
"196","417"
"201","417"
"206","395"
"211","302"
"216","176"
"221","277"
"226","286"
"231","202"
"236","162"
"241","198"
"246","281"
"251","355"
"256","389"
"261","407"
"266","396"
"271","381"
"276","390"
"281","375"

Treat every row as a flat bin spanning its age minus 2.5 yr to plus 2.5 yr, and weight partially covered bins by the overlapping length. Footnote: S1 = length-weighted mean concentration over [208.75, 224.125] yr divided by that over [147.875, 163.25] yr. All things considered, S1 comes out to 0.57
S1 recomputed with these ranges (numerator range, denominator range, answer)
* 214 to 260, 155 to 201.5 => 0.62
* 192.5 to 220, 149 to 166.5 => 0.78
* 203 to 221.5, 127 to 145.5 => 0.64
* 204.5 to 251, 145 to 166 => 0.58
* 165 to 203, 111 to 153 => 0.90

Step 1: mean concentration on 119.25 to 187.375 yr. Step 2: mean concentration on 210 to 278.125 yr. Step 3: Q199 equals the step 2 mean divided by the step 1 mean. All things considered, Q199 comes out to 0.67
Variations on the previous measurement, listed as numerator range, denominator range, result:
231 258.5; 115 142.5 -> 0.57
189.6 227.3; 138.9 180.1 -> 0.77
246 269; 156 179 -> 0.88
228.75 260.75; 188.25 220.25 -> 0.78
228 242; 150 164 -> 0.43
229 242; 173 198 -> 0.44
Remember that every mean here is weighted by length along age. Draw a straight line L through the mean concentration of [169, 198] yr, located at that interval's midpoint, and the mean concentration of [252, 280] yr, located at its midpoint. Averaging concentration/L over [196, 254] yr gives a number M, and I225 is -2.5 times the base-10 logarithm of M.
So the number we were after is 0.39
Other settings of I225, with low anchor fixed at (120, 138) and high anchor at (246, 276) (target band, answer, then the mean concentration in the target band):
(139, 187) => 0.047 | 432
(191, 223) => 0.233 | 338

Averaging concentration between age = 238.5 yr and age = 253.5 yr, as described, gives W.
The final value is 278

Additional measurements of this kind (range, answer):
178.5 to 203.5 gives 418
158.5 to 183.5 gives 423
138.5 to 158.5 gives 445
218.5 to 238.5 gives 232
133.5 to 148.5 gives 446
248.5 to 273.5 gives 386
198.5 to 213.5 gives 371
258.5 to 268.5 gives 402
